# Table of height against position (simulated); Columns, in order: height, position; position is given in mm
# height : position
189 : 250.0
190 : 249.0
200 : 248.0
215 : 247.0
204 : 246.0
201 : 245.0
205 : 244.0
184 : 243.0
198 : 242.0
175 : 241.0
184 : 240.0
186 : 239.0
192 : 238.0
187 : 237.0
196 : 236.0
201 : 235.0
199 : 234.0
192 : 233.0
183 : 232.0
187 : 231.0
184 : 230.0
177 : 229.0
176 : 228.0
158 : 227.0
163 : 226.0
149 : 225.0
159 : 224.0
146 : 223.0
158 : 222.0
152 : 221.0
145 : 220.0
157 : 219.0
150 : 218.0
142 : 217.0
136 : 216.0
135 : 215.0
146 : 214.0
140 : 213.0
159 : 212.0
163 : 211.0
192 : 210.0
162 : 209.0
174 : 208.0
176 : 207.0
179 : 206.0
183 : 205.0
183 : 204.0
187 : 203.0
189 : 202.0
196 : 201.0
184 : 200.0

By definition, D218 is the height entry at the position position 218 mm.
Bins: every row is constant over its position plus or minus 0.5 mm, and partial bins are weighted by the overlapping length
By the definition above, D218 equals 150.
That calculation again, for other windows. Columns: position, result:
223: 146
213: 140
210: 192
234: 199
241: 175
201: 196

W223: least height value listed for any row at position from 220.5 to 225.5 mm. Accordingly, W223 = 146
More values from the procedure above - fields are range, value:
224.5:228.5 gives 149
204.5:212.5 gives 159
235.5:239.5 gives 186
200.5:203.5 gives 187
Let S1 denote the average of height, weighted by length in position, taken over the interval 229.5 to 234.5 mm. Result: 189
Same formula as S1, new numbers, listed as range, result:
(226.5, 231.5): 176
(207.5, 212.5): 170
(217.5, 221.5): 151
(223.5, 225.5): 154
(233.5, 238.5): 195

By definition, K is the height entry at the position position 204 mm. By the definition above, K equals 183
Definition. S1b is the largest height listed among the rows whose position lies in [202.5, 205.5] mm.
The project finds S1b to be 187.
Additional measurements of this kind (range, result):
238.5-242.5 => 198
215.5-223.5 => 158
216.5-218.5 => 150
